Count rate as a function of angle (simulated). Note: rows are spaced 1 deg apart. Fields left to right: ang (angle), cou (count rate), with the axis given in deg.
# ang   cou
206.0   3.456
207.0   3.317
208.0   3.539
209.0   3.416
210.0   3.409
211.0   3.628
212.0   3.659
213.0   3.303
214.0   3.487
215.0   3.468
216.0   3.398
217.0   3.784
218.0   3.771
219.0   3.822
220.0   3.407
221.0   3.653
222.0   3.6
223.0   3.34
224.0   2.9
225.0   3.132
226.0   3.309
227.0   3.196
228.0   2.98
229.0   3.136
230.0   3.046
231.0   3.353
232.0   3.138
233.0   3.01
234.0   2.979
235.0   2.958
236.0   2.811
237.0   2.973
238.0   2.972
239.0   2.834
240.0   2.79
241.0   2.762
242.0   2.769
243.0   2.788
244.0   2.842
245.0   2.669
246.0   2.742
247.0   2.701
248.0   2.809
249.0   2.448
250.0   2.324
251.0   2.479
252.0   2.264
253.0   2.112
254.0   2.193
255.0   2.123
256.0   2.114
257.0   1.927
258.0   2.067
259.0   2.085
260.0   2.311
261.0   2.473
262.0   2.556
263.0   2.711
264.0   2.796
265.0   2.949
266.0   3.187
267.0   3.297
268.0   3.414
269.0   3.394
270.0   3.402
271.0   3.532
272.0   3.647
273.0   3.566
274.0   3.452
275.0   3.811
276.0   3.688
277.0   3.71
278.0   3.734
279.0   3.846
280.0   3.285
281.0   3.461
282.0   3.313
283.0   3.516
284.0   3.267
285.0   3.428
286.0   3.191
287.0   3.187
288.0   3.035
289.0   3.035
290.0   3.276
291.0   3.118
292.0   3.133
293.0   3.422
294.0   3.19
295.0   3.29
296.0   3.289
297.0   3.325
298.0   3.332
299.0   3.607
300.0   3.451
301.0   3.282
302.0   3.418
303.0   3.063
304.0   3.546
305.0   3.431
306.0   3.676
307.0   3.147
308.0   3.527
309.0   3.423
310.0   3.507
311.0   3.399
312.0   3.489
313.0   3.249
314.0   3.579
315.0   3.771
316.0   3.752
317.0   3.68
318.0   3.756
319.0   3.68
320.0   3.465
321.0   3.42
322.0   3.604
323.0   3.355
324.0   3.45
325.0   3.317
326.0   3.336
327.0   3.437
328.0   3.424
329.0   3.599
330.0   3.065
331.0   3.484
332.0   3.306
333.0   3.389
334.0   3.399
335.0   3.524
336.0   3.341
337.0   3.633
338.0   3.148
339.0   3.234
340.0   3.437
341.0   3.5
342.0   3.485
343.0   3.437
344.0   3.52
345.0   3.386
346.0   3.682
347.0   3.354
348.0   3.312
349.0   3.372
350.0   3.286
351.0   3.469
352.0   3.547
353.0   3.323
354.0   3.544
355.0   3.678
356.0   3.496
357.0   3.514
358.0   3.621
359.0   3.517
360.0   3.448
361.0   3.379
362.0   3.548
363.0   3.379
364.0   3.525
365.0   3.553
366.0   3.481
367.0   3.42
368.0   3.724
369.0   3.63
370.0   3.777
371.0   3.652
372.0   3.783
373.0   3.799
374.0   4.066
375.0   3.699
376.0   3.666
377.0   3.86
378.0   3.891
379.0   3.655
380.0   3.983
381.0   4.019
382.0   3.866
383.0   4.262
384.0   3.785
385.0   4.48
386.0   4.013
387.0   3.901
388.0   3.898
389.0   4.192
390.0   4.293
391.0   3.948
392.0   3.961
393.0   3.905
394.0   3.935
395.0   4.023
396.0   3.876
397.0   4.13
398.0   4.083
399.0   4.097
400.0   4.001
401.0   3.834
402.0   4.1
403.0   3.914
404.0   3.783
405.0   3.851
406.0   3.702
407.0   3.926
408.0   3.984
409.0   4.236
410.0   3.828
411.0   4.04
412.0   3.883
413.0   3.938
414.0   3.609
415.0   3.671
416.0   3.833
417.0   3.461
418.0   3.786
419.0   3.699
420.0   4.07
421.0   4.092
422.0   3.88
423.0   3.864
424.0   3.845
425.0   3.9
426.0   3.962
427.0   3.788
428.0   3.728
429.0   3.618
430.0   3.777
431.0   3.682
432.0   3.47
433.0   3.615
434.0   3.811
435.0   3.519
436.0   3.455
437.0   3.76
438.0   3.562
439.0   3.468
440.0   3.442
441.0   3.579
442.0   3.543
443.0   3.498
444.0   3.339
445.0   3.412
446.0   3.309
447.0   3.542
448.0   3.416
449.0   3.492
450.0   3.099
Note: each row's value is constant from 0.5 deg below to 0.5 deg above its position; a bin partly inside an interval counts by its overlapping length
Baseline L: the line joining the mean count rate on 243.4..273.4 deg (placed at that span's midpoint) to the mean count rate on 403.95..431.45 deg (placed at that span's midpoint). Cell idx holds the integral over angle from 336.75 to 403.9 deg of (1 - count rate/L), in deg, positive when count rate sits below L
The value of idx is -4.1 deg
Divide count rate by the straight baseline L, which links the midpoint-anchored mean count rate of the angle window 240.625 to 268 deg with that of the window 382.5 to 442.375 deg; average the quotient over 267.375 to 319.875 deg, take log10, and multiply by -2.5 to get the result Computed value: -0.195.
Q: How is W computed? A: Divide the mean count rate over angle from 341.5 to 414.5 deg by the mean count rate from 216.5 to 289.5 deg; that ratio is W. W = 1.2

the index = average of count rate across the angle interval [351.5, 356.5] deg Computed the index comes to 3.52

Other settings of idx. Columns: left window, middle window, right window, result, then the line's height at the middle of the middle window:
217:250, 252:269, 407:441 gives 3.3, 3.15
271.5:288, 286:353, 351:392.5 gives 3.7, 3.6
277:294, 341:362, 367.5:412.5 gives 1.4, 3.71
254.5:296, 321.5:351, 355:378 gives 0.4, 3.46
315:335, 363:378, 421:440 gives -0.4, 3.58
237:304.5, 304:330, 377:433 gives -1.3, 3.33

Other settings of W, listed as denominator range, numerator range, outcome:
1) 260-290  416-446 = 1.12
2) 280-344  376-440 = 1.14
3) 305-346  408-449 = 1.07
